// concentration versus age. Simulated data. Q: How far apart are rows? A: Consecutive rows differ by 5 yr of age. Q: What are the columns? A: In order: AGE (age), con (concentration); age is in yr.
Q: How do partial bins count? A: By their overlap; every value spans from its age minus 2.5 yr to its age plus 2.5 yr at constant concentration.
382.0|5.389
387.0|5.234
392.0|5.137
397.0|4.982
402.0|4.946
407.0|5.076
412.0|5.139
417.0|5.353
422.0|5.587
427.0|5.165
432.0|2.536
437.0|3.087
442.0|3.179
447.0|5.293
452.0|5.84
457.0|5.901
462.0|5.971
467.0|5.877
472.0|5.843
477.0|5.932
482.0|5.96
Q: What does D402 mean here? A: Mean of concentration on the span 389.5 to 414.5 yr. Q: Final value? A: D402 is 5.06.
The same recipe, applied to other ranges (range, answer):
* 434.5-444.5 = 3.13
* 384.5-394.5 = 5.19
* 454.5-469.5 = 5.92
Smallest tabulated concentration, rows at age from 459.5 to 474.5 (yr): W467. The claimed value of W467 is 5.843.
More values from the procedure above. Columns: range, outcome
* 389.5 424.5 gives 4.946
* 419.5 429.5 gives 5.165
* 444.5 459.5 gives 5.293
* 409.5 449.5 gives 2.536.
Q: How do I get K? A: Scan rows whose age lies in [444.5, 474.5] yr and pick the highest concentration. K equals 5.971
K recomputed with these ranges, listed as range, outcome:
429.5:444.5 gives 3.179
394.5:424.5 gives 5.587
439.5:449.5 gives 5.293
